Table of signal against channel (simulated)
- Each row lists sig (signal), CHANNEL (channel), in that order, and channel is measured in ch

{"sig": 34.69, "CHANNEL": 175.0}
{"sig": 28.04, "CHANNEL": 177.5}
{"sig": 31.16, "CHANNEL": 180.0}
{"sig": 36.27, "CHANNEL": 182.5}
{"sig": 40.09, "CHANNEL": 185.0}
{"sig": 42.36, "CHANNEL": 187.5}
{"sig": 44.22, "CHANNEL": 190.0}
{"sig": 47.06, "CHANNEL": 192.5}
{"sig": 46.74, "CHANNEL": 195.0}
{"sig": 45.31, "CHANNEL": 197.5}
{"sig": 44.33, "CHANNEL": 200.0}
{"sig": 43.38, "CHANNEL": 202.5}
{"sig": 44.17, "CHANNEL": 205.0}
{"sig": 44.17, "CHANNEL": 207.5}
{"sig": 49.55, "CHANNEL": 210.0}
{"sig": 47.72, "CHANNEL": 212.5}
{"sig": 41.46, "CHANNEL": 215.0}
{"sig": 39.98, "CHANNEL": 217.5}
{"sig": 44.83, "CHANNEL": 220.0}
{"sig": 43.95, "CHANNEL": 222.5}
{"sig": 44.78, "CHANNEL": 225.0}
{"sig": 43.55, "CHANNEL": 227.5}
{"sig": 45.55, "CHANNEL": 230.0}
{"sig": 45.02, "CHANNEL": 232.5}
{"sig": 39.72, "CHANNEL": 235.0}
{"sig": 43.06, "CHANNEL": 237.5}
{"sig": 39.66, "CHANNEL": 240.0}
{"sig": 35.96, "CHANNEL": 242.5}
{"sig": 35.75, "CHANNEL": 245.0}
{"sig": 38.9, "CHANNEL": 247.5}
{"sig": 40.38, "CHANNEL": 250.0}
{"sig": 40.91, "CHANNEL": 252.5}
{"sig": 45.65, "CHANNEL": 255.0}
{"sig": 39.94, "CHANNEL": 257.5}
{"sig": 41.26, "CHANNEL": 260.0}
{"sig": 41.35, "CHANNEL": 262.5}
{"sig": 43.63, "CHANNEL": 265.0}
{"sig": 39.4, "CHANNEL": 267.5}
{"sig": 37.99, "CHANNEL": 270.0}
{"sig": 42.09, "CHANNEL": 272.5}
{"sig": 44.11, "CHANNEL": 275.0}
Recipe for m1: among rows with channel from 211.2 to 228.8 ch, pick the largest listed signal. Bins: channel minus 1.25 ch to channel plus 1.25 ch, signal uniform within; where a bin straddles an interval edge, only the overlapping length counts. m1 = 47.72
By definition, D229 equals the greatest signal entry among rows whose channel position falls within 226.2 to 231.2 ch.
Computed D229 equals 45.55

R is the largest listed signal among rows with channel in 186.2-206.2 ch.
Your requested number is 47.06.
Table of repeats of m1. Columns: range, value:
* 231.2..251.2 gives 45.02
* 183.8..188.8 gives 42.36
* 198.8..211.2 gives 49.55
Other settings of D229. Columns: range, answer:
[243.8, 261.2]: 45.65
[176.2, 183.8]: 36.27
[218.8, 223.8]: 44.83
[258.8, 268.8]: 43.63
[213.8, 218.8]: 41.46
